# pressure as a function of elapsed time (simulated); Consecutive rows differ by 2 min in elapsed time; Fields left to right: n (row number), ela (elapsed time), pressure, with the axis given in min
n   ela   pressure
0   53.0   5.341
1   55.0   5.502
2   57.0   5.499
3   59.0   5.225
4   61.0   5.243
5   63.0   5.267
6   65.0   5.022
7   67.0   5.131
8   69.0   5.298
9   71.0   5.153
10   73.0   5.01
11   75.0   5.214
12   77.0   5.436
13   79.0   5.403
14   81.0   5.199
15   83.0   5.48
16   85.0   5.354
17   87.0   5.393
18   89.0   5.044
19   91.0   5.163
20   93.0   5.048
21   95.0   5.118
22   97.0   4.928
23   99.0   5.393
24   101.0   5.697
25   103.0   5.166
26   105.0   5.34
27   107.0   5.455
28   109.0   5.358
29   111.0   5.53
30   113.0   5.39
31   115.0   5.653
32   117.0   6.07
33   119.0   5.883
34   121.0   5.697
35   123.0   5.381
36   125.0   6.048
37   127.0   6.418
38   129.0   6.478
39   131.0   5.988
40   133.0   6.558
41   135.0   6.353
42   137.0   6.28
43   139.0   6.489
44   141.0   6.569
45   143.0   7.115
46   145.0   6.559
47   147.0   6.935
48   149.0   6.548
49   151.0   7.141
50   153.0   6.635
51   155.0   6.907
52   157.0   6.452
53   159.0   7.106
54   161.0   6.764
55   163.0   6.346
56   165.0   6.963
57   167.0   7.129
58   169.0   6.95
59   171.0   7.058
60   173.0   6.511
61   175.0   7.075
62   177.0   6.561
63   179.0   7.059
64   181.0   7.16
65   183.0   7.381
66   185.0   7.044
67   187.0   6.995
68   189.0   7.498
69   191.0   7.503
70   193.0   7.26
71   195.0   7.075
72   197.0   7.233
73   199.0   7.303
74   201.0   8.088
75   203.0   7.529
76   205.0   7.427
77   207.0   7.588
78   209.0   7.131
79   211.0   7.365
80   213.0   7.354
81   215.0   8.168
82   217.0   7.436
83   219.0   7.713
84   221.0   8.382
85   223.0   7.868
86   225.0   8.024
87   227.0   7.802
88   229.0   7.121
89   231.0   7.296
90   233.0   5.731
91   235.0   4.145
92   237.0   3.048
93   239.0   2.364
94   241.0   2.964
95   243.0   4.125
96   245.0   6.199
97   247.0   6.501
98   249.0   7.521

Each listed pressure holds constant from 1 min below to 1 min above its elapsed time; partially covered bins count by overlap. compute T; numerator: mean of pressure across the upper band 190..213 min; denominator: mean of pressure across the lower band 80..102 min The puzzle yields 1.41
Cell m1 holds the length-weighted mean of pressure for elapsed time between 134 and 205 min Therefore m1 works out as 6.97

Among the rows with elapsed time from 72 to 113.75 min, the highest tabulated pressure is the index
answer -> 5.697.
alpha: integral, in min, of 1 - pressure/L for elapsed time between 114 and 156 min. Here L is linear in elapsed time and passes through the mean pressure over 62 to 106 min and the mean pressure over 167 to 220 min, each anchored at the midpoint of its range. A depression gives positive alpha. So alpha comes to -1.2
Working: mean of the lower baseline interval 5.24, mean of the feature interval 6.37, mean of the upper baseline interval 7.28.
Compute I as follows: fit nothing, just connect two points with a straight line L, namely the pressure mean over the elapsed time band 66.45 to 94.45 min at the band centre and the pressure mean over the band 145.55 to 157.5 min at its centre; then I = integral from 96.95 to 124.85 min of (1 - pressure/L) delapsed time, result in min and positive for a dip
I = 1.7 min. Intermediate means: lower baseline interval 5.24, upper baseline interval 6.78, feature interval 5.53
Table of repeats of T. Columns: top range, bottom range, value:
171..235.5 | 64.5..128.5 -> 1.34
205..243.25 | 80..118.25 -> 1.21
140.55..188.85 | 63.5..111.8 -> 1.31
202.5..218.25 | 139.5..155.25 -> 1.11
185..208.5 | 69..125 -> 1.37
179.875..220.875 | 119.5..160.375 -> 1.15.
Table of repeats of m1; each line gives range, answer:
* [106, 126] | 5.65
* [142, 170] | 6.83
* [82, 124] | 5.41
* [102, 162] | 6.21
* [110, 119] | 5.69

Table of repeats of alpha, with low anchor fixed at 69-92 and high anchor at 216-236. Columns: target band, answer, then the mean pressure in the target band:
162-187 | -1.8 min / 6.94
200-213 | -1.2 min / 7.51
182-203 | -2.0 min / 7.35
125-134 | -0.7 min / 6.33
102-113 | 0.5 min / 5.37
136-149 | -1.2 min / 6.65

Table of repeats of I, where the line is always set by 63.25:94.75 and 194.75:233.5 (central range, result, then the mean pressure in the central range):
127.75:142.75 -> -0.6 min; 6.42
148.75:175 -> -0.8 min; 6.83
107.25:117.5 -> 0.4 min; 5.57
